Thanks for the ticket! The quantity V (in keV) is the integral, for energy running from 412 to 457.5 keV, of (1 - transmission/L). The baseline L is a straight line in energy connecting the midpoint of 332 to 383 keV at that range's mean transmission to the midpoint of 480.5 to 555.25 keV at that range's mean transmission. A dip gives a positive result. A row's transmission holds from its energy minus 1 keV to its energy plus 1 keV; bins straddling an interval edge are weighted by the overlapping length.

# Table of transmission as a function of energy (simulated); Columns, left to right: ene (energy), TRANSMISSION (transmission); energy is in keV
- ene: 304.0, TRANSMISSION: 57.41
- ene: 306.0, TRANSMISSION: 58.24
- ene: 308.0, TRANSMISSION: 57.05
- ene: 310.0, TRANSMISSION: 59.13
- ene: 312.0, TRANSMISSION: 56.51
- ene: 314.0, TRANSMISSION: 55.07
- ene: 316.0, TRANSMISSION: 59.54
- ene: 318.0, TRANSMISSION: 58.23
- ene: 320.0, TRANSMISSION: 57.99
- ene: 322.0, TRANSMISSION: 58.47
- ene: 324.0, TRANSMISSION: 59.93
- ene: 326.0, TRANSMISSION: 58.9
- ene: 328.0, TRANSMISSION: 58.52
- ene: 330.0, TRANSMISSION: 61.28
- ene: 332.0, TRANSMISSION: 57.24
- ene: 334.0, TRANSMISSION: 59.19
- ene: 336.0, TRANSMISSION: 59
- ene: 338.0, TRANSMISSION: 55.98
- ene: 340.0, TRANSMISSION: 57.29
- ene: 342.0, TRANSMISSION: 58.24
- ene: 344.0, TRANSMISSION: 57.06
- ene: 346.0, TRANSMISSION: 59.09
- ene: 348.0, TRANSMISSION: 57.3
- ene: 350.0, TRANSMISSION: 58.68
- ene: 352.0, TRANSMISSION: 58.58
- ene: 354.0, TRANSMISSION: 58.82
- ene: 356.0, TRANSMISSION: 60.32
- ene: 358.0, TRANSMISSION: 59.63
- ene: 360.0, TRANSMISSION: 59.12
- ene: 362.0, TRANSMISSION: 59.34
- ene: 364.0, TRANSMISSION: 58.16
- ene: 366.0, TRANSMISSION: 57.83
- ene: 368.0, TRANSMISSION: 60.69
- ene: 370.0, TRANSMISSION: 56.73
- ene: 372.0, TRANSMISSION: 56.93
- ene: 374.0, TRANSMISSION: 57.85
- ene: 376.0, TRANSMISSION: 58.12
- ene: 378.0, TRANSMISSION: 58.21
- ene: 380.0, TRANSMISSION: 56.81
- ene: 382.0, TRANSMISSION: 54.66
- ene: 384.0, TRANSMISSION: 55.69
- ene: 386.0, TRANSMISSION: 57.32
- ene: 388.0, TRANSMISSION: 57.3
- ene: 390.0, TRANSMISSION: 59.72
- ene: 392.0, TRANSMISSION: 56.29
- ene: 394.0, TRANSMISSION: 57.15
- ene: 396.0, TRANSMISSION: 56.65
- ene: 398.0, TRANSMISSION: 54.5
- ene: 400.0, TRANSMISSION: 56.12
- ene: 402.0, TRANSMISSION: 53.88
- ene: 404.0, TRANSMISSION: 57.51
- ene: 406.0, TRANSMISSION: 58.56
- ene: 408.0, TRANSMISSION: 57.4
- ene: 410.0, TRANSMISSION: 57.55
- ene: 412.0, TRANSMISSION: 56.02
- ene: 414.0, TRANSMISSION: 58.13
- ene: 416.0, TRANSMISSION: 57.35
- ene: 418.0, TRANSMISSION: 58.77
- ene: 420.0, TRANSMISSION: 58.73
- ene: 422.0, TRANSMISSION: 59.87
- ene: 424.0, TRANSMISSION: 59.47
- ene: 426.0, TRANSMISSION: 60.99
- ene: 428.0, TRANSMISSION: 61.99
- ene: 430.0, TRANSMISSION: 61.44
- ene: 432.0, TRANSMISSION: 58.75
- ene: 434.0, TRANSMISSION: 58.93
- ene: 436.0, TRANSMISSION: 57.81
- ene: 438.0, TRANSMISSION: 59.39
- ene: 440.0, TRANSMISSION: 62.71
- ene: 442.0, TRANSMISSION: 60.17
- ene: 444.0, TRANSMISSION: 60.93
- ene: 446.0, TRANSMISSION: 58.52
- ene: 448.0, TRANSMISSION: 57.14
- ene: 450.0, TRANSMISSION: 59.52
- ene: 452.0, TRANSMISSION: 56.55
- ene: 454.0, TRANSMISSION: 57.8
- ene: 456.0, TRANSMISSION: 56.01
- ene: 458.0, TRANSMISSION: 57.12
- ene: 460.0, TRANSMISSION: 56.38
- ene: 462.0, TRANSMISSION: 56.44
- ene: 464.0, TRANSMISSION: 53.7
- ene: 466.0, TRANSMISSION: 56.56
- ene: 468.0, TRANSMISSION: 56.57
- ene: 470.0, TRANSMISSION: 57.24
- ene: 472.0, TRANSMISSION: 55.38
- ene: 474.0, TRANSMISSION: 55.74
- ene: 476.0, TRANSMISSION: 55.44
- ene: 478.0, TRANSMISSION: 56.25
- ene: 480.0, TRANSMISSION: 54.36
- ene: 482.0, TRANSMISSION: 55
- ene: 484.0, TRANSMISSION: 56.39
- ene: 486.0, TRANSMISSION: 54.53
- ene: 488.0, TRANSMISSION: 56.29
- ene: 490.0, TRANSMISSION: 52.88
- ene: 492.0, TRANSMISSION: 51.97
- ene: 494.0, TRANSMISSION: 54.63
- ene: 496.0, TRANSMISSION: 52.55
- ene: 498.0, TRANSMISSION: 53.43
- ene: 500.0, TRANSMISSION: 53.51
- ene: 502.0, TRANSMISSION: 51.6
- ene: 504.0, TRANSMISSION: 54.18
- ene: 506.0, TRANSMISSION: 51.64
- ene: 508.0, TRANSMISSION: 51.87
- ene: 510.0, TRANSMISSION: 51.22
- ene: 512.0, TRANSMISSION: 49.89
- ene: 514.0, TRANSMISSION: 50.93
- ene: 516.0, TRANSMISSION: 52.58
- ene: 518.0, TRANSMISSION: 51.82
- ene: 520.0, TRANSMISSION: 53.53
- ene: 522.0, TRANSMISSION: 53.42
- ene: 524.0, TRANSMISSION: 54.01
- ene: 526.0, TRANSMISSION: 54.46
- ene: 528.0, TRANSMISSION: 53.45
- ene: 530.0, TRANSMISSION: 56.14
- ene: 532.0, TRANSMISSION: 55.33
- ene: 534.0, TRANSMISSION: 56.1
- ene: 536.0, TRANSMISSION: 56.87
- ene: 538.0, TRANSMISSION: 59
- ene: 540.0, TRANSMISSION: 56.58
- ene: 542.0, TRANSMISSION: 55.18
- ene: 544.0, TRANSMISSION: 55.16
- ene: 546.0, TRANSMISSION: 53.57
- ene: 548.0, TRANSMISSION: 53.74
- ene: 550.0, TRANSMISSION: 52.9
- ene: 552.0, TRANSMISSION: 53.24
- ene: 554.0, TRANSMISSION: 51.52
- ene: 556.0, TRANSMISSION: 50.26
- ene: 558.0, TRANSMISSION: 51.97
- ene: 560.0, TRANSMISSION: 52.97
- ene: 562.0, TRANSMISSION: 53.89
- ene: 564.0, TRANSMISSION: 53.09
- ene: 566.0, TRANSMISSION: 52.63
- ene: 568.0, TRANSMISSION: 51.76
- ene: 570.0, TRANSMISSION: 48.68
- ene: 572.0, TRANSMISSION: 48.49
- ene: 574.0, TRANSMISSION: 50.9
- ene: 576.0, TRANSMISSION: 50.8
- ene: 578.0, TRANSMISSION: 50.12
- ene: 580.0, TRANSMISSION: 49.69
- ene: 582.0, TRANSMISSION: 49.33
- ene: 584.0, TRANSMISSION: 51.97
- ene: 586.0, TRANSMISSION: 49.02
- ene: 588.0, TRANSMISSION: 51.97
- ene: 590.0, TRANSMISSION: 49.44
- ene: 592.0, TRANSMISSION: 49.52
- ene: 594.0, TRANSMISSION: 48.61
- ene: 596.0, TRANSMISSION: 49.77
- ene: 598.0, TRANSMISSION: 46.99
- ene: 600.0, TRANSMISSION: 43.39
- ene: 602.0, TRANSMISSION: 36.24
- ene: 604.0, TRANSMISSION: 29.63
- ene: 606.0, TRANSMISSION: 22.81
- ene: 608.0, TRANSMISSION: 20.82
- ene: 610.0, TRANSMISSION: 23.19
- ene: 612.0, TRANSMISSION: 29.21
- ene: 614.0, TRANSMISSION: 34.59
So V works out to -2.4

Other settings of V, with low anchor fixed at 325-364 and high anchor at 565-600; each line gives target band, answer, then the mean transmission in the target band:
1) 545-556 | -0.4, 52.7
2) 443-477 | -1.6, 56.9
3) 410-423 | -0.5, 58.1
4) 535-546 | -1.1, 56.3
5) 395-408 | 0.0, 56.3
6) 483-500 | -0.3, 54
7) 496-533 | -0.4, 52.9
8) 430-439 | -0.6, 59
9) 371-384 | 0.1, 57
